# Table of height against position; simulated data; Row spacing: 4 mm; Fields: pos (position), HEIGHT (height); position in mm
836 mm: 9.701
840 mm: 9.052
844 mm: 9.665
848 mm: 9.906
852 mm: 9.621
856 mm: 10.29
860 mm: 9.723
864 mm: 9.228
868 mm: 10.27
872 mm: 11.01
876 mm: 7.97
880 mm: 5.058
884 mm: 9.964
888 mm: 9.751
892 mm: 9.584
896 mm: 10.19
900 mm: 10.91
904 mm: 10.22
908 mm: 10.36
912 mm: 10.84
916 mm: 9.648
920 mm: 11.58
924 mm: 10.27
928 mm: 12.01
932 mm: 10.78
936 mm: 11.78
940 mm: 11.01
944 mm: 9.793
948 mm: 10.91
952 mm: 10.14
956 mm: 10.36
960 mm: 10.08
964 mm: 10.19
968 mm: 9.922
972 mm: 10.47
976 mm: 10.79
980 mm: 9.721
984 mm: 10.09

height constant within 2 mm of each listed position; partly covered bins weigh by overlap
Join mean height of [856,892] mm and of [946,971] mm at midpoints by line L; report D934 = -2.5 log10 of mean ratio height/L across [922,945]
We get -0.11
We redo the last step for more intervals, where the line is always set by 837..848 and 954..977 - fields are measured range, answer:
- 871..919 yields 0.02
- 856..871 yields -0.03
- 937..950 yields -0.05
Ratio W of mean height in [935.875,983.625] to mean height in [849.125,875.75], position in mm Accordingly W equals 1.05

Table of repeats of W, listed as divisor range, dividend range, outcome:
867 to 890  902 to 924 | 1.17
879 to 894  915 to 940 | 1.25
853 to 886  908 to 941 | 1.19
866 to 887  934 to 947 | 1.22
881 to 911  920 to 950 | 1.10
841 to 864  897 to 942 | 1.11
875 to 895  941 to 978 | 1.20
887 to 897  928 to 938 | 1.16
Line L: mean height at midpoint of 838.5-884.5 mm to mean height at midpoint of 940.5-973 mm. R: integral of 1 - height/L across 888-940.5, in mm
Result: -4.4 mm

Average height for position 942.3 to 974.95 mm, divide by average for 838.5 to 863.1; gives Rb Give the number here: 1.1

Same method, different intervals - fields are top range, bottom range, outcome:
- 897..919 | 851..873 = 1.04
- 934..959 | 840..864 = 1.09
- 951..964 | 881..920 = 1.01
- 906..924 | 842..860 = 1.07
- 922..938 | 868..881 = 1.31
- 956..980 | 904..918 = 1.00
